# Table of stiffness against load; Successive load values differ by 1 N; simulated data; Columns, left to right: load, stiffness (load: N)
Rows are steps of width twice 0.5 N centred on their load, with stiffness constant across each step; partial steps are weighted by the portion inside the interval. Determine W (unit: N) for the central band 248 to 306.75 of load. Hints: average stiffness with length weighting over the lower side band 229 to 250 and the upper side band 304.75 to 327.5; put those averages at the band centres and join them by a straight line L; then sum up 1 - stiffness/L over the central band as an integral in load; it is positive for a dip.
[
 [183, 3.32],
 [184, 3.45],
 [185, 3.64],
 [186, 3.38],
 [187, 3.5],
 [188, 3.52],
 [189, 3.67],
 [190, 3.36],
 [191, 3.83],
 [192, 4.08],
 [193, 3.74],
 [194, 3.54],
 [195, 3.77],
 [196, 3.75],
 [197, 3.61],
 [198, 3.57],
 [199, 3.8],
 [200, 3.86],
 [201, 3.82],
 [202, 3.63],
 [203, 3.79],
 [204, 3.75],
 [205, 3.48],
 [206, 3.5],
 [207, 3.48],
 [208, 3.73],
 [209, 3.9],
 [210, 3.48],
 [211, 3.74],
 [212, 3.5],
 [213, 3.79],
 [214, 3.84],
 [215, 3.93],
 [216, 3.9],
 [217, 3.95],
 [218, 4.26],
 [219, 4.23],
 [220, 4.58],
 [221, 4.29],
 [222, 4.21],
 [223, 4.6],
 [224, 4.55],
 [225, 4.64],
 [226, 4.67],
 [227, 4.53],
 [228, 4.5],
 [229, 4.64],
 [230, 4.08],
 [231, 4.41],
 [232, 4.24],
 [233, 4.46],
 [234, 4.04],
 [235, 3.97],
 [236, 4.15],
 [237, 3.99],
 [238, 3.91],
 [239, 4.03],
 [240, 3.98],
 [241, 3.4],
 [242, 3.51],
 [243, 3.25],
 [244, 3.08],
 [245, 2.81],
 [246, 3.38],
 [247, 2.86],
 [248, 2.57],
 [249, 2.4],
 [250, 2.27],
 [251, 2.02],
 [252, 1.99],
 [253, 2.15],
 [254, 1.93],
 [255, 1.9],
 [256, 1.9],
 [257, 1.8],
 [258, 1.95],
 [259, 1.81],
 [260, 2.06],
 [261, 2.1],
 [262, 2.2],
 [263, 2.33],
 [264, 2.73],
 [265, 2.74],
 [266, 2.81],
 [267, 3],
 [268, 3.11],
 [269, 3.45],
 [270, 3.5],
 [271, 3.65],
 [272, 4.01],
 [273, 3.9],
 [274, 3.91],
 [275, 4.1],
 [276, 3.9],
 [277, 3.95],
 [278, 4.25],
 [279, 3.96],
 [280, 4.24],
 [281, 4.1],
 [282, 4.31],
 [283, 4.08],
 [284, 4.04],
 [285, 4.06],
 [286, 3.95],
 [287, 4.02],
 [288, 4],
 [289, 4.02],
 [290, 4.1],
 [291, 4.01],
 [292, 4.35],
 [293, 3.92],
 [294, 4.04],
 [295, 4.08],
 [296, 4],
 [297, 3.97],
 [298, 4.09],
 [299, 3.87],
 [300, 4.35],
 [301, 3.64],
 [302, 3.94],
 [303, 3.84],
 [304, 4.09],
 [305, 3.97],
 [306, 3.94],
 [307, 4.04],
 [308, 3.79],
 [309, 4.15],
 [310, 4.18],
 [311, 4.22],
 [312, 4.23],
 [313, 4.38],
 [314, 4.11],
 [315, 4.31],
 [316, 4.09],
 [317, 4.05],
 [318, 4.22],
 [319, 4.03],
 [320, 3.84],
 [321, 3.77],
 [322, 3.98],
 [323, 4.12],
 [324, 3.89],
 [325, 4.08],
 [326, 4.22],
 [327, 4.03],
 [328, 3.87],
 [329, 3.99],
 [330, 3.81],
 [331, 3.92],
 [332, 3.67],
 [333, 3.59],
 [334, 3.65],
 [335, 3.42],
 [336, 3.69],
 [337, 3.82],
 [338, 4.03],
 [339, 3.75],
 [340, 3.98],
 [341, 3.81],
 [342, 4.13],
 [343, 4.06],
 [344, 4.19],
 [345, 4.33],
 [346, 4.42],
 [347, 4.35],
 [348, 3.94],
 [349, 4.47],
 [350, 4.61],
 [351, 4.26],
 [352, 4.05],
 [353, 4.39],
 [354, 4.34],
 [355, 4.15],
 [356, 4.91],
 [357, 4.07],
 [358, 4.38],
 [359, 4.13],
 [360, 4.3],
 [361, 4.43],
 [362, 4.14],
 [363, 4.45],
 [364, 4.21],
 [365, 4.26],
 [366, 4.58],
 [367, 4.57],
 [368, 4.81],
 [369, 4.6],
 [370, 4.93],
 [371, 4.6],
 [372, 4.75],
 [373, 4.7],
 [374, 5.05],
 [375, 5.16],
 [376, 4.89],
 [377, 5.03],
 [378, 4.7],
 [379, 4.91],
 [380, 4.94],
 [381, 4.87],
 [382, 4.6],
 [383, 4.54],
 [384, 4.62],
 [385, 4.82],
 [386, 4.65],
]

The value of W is 7.2 N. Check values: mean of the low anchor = 3.62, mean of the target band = 3.39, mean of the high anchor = 4.07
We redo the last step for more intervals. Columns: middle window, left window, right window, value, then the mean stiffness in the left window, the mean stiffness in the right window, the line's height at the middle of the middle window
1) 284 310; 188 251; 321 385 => 0.5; 3.79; 4.3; 4.09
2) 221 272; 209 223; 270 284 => 9.4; 4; 4.01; 4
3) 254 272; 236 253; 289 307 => 4.6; 3.09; 4.01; 3.41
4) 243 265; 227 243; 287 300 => 9.4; 4.08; 4.05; 4.07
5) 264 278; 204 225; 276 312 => 1.7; 3.96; 4.05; 4.02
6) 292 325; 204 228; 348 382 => 2.4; 4.04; 4.56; 4.36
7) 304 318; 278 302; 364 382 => 0.4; 4.05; 4.76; 4.23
